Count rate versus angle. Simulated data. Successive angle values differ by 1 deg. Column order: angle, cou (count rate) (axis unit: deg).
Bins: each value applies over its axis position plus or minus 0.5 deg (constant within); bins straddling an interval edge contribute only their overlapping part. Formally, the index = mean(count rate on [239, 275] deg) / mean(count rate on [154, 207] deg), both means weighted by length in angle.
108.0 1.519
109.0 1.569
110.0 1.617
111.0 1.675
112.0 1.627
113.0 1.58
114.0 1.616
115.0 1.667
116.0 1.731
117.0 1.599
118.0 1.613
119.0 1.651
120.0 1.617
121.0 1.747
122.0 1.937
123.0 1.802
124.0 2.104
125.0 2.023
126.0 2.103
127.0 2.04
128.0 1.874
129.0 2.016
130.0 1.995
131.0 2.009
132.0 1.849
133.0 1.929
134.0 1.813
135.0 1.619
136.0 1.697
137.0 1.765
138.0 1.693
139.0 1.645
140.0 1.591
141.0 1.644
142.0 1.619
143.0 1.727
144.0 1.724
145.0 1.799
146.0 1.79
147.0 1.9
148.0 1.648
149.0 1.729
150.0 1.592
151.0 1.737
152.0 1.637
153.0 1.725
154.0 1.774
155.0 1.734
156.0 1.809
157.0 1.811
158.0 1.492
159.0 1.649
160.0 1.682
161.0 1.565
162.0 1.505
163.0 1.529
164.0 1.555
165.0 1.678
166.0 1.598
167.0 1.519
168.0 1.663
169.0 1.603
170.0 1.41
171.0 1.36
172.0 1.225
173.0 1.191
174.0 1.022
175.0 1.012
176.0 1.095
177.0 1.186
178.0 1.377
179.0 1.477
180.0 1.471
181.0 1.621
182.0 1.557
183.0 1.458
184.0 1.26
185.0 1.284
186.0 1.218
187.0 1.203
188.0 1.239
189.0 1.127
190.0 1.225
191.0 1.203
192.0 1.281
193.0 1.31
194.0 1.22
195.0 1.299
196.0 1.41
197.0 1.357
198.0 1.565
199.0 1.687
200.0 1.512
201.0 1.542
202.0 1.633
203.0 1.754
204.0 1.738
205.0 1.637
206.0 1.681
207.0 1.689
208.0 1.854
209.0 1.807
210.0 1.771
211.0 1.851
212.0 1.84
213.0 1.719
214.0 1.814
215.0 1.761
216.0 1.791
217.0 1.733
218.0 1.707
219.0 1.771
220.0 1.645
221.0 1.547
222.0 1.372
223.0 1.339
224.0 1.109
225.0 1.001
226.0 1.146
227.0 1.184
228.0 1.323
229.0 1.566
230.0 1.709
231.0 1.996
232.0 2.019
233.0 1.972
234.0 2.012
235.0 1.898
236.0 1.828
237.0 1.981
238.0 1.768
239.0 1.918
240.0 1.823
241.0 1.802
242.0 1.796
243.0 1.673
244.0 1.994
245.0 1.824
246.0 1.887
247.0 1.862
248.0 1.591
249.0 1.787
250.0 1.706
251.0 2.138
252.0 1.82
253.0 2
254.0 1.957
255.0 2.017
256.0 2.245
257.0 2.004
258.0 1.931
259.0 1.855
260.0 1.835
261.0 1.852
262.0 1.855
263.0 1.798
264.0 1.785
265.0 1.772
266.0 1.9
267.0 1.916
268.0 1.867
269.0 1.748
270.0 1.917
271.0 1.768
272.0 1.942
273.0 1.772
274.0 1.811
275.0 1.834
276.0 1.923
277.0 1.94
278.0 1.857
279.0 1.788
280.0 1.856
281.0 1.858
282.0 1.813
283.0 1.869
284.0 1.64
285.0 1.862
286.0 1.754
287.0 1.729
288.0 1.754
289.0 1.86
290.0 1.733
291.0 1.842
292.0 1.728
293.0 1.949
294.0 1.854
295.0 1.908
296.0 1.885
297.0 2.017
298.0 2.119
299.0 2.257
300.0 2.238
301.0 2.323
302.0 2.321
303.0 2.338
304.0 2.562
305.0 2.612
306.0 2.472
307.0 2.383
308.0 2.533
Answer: 1.28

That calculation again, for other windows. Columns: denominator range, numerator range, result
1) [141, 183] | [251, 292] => 1.19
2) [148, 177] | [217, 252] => 1.11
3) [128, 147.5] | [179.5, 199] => 0.75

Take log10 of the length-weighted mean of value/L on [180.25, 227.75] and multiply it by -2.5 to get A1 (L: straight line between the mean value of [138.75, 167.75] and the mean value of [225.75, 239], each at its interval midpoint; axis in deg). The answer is 0.147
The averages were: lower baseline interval 1.67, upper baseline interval 1.74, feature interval 1.5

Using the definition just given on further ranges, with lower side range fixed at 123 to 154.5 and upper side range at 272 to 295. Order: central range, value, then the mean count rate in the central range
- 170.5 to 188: 0.363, 1.29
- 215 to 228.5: 0.245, 1.45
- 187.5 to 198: 0.375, 1.28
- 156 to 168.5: 0.122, 1.61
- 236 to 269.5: -0.030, 1.87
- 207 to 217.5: 0.014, 1.79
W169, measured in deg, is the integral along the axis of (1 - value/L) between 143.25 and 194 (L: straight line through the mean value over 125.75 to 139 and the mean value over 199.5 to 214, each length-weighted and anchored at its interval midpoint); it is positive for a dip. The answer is 8.8 deg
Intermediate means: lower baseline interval 1.86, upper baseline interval 1.72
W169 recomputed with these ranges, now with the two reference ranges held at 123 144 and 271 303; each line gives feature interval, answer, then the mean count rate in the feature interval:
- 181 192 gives 3.4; 1.29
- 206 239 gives 3.5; 1.68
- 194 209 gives 2.2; 1.59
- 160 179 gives 4.6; 1.4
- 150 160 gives 0.8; 1.7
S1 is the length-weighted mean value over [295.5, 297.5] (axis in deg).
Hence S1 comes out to 1.95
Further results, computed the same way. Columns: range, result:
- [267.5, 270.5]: 1.84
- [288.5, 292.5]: 1.79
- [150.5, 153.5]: 1.7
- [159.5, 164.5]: 1.57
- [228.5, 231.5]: 1.76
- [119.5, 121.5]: 1.68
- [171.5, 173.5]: 1.21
